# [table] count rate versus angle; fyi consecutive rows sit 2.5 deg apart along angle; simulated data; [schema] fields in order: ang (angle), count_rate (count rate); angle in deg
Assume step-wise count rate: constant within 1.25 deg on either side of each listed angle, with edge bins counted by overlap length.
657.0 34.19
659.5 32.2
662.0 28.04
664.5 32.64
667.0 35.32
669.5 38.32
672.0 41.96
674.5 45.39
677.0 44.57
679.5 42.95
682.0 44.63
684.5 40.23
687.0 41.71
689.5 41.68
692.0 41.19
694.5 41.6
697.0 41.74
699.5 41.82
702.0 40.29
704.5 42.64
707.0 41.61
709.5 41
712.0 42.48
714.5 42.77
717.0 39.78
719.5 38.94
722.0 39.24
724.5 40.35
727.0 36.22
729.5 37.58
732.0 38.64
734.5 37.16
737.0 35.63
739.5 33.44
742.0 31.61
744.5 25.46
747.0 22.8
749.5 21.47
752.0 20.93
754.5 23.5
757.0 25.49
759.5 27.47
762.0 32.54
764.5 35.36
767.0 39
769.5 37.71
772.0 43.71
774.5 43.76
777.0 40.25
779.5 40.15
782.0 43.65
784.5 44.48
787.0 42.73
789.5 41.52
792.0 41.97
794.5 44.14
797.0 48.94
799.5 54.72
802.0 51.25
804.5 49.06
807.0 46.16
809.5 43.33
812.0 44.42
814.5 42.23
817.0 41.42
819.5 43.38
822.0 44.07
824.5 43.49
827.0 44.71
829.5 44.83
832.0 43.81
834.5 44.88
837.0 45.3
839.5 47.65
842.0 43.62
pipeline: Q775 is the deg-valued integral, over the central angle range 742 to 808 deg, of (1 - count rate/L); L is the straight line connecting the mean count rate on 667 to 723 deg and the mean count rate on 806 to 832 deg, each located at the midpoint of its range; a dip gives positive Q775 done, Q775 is 8.0 deg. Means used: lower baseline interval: 41.5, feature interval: 37.9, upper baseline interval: 43.8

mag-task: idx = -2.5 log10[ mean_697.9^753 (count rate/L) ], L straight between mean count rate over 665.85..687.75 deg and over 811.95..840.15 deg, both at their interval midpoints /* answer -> 0.18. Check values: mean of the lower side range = 41.7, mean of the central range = 36.1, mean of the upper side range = 44.1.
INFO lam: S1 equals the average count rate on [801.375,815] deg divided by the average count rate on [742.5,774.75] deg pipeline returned 1.52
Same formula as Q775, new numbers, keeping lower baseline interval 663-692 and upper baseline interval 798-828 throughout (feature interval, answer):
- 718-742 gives 3.08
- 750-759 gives 4.15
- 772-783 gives 0.57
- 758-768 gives 2.43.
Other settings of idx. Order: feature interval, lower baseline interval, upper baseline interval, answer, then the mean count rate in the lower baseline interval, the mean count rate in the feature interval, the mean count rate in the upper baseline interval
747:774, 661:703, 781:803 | 0.400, 40.3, 30.7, 45.9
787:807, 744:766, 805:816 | -0.176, 26.3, 47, 44.3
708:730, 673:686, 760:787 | 0.054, 43.5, 39.9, 39.8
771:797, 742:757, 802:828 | -0.234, 23.8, 42.9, 44.6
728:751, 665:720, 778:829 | 0.334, 41.4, 31.5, 44.8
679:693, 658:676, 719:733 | -0.138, 36.4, 42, 38.5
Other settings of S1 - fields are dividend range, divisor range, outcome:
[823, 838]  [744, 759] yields 1.90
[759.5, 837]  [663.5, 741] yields 1.08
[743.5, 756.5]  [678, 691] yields 0.54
